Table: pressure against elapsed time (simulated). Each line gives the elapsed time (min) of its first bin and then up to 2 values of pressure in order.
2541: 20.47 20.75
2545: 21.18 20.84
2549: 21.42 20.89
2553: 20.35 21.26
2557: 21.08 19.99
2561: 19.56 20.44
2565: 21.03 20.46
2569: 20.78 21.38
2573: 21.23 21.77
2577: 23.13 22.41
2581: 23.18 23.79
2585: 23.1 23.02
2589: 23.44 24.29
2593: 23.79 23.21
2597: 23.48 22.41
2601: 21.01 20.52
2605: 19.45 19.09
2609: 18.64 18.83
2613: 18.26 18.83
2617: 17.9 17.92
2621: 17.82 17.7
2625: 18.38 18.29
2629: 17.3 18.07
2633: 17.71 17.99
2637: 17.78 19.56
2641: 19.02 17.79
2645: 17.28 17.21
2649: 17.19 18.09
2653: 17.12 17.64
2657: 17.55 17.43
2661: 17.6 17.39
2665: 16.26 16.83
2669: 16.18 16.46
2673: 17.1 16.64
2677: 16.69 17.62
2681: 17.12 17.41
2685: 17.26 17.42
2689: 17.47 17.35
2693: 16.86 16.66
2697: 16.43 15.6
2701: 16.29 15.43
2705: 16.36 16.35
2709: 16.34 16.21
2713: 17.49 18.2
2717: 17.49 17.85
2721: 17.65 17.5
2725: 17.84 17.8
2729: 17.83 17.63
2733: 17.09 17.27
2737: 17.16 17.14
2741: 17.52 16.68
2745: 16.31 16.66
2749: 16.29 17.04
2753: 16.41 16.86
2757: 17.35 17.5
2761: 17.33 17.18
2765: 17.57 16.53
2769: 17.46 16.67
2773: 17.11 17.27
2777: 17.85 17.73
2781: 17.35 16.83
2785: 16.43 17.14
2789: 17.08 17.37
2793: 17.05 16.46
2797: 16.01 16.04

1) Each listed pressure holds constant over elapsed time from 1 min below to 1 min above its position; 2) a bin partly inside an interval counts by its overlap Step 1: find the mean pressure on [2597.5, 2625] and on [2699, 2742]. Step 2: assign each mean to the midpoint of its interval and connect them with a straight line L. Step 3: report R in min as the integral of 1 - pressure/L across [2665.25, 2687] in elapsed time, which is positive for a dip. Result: 1.2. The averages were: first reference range 19.2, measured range 16.9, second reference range 17.1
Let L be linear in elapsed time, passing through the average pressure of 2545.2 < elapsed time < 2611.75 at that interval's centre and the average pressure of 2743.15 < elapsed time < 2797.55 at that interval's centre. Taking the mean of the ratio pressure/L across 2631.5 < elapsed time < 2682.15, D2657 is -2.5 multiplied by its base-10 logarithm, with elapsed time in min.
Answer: 0.13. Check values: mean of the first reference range 21.5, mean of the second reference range 17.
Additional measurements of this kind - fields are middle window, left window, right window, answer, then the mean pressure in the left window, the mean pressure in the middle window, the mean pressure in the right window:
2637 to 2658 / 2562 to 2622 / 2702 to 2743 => 0.10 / 21.2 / 17.8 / 17.2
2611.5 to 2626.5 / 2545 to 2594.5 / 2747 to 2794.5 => 0.14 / 21.8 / 18.1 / 17.1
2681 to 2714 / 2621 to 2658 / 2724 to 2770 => 0.05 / 17.9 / 16.7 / 17.1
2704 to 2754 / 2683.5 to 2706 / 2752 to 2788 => -0.02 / 16.7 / 17.1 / 17.1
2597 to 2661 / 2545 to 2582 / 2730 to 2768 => 0.07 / 21.2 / 18.4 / 17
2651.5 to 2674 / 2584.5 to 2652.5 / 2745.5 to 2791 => 0.10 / 19.5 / 17.1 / 17.1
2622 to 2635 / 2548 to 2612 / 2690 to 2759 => 0.12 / 21.5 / 17.9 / 17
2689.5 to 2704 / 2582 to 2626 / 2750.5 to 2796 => 0.14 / 20.7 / 16.4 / 17.1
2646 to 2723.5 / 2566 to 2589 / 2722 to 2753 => 0.11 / 22.3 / 17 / 17.2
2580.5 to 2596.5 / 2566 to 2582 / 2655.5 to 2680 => -0.12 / 21.8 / 23.5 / 17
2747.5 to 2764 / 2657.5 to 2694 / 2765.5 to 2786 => 0.01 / 17.1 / 17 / 17.1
